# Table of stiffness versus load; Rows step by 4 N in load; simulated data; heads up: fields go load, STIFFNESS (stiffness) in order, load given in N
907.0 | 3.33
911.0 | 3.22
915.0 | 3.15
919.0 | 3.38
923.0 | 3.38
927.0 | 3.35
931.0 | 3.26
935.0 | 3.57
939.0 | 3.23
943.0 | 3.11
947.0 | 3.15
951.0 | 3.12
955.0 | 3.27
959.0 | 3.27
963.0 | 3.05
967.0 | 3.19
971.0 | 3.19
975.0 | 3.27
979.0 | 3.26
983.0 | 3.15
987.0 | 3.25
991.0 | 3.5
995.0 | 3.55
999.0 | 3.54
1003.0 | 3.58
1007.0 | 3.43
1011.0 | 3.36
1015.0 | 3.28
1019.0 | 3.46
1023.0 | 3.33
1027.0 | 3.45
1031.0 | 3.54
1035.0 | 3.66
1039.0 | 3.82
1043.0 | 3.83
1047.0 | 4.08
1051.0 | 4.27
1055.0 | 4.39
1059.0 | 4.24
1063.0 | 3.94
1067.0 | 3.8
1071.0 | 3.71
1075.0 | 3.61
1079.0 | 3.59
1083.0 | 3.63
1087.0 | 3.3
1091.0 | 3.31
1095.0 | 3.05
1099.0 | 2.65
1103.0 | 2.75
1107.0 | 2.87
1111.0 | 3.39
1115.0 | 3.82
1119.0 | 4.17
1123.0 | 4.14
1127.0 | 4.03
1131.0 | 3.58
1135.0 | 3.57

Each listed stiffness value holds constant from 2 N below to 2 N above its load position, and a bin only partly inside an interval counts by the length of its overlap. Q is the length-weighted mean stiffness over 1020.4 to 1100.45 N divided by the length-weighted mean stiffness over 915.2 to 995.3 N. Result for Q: 1.12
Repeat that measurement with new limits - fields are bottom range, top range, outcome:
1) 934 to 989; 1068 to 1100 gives 1.06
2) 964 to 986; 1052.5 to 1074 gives 1.25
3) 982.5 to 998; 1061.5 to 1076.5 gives 1.11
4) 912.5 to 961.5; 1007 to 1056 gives 1.13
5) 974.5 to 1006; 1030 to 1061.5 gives 1.18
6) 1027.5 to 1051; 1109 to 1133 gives 1.01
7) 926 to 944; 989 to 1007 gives 1.07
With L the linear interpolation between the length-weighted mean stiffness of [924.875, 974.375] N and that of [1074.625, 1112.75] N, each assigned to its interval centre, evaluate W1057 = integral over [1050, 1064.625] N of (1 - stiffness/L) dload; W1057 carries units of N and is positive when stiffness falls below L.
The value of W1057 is -4.6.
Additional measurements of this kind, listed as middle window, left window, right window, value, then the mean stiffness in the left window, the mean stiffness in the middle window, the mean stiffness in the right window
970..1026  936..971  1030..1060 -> 3.1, 3.19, 3.37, 3.98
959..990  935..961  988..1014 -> 1.3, 3.22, 3.21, 3.48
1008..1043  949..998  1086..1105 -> -4.0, 3.26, 3.51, 3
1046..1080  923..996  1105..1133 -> -3.9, 3.26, 3.97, 3.71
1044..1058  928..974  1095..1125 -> -3.8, 3.22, 4.22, 3.38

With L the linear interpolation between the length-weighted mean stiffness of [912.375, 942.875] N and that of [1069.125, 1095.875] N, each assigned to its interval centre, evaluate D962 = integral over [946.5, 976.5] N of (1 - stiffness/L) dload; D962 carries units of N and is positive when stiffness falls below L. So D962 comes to 1.4 N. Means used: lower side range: 3.32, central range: 3.19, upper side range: 3.47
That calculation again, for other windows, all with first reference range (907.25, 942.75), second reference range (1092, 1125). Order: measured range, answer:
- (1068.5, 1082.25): -1.22 N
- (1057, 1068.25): -2.24 N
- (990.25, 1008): -1.07 N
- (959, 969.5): 0.52 N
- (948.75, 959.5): 0.34 N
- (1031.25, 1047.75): -2.28 N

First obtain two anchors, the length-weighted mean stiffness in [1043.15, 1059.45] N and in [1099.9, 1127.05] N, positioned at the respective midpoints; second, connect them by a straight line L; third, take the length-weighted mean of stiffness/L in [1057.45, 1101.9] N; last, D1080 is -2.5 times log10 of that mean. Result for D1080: 0.12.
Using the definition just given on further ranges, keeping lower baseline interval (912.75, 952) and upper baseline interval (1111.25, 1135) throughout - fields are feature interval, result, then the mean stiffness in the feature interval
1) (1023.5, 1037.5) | 0.014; 3.54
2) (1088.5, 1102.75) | 0.259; 2.98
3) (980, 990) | 0.066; 3.24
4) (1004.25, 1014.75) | 0.040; 3.39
